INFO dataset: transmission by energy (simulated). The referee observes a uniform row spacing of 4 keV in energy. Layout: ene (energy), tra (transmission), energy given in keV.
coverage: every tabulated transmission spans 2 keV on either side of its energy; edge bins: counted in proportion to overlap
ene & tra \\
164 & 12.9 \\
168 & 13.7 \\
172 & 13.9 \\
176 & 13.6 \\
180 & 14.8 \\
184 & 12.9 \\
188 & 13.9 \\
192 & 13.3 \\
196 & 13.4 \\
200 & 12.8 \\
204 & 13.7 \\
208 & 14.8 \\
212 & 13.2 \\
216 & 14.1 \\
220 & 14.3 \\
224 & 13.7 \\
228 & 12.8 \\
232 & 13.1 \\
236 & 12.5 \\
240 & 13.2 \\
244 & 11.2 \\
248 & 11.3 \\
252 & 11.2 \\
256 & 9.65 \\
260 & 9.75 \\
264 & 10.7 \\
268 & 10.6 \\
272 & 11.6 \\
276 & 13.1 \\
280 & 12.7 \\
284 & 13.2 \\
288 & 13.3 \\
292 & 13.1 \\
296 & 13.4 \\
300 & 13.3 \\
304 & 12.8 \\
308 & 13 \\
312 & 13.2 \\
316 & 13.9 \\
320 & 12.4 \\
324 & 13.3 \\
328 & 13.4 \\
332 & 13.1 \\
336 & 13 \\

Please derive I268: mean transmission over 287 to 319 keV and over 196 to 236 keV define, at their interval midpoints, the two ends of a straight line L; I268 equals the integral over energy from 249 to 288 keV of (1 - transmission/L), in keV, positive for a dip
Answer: 5.4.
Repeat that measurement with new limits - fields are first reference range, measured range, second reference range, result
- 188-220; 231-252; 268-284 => 1.4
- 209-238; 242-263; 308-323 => 4.3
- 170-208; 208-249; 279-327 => 1.2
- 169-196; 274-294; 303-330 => 0.3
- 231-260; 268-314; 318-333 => -1.7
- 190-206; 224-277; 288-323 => 6.4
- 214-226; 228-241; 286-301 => 0.9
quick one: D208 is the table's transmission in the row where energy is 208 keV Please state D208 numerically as 14.8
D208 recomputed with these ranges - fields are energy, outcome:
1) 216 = 14.1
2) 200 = 12.8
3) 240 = 13.2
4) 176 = 13.6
